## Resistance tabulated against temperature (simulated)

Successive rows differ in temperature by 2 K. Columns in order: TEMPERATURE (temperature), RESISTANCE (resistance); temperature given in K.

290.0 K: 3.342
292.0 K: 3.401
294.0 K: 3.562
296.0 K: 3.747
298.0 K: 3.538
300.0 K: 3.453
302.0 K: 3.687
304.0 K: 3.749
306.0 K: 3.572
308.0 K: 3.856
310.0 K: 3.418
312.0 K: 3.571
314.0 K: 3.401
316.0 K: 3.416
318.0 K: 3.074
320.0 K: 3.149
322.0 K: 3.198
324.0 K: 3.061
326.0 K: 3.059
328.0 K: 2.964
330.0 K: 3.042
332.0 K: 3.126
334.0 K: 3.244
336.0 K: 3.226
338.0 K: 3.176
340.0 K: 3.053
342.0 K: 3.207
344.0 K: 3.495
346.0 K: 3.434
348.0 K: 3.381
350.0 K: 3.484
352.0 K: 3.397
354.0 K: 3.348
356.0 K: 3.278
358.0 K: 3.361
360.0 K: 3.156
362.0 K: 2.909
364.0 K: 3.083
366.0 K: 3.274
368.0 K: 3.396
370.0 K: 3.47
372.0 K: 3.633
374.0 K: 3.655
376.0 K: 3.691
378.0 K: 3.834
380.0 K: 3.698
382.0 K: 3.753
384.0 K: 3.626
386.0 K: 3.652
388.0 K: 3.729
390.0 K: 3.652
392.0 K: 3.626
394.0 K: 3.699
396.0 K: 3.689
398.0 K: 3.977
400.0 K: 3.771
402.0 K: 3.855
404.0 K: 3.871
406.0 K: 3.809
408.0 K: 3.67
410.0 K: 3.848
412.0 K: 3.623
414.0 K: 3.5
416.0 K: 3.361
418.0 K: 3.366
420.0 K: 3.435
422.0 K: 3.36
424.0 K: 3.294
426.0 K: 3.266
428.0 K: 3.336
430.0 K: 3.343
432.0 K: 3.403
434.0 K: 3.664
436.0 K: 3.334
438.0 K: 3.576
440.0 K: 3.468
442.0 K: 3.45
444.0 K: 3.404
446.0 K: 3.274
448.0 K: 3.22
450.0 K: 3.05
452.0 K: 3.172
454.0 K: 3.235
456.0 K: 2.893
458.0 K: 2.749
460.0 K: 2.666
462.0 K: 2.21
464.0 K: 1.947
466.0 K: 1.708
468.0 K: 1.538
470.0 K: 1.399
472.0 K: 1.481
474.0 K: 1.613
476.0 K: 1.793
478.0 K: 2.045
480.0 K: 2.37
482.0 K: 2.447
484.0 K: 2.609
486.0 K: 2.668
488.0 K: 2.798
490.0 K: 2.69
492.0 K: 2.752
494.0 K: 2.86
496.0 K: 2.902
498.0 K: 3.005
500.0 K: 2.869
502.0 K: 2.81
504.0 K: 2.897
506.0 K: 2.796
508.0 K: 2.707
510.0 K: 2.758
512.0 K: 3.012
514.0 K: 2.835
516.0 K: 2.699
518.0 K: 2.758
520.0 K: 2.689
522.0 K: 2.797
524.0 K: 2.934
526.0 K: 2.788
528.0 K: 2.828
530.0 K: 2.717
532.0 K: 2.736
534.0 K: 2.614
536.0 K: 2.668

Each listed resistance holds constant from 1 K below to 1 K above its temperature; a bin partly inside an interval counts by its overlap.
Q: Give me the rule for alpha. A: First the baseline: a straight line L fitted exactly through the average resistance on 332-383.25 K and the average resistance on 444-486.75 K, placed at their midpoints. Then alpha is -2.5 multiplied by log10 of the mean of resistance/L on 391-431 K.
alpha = -0.23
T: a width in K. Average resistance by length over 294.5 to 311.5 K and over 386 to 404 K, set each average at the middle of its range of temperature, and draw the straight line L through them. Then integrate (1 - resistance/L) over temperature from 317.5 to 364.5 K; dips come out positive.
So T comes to 6.00 K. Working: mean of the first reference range 3.62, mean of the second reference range 3.75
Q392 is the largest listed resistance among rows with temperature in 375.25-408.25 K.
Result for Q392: 3.977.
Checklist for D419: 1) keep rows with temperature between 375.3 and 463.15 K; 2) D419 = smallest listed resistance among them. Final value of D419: 2.21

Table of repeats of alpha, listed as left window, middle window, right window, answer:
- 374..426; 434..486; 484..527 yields 0.219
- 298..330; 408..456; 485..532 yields -0.121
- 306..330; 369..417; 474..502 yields -0.237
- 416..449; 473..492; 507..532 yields 0.275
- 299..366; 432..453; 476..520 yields -0.158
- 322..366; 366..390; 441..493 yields -0.202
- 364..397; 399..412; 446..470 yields -0.159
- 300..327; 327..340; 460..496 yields 0.045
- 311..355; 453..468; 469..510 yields 0.088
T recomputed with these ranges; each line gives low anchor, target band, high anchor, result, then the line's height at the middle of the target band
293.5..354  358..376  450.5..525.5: -1.16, 3.14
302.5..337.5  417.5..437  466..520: -4.03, 2.8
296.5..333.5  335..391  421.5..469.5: -3.60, 3.23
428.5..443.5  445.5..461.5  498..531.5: 1.53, 3.31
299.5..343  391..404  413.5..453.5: -1.69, 3.34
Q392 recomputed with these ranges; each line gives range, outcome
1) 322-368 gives 3.495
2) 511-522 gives 3.012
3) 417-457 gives 3.664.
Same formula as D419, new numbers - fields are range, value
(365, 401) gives 3.274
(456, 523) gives 1.399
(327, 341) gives 2.964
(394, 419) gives 3.361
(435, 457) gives 2.893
